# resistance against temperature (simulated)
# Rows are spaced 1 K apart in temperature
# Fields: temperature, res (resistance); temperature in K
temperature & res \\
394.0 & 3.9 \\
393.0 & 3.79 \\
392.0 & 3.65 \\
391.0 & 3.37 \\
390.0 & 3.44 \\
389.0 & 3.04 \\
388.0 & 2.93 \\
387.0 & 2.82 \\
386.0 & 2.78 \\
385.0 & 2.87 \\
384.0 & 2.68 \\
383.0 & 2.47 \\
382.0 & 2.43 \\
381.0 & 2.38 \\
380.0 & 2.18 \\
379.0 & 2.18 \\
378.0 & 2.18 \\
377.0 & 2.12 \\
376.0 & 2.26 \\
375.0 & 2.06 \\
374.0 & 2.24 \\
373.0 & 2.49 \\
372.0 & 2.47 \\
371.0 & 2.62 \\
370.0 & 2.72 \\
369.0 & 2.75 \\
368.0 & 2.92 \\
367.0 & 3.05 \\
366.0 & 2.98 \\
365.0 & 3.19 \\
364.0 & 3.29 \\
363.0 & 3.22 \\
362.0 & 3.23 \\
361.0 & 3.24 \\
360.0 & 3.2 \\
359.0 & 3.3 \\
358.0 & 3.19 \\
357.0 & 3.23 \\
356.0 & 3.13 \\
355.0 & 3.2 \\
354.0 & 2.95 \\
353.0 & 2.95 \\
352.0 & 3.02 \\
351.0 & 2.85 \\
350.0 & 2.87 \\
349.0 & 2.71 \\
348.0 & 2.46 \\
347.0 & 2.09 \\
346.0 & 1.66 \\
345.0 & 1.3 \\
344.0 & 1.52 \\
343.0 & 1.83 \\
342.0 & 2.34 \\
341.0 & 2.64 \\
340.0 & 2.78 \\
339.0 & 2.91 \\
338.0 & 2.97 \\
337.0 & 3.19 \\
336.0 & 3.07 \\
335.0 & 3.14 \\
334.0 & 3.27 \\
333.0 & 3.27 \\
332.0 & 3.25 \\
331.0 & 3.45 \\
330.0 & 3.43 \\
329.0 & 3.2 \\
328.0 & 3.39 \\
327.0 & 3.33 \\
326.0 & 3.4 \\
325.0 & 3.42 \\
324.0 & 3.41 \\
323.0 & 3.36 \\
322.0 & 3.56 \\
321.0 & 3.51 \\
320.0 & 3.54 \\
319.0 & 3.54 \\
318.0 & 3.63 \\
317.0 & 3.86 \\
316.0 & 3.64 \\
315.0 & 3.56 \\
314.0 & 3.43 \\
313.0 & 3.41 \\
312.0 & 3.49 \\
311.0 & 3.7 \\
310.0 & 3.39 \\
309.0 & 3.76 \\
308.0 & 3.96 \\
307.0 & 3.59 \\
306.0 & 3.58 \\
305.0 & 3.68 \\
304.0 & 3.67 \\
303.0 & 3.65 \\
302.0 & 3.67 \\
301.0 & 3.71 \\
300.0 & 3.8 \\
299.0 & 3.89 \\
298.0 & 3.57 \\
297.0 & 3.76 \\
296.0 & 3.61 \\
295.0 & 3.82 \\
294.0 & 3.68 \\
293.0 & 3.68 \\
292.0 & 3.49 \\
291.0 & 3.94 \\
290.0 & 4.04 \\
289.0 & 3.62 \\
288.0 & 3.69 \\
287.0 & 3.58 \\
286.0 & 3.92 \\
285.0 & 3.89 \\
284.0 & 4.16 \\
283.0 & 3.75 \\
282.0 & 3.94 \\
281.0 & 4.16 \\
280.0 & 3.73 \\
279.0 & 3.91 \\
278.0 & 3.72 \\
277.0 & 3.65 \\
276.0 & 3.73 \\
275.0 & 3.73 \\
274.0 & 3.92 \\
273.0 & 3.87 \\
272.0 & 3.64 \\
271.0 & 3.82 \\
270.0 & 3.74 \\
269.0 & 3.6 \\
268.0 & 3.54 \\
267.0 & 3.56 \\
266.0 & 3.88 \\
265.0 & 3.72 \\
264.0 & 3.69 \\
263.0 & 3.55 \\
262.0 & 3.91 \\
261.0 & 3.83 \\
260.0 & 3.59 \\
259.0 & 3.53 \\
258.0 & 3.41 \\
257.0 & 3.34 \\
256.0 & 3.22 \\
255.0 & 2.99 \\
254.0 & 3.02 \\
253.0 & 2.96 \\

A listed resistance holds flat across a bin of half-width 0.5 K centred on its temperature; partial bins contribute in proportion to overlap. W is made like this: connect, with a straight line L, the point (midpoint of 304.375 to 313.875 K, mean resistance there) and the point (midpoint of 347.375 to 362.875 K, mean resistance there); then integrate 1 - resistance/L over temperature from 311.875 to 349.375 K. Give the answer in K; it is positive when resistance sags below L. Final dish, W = 3.5 K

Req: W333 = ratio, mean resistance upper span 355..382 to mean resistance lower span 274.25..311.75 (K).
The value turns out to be 0.74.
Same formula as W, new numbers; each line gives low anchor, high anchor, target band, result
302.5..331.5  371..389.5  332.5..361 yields 2.52 K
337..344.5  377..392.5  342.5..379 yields -1.07 K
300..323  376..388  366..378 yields 0.53 K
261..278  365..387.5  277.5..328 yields -4.78 K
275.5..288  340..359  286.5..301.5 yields -0.48 K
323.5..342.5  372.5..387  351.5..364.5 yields -2.00 K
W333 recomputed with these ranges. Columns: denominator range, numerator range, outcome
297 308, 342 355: 0.64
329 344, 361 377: 0.94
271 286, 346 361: 0.76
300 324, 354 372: 0.85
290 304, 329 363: 0.77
